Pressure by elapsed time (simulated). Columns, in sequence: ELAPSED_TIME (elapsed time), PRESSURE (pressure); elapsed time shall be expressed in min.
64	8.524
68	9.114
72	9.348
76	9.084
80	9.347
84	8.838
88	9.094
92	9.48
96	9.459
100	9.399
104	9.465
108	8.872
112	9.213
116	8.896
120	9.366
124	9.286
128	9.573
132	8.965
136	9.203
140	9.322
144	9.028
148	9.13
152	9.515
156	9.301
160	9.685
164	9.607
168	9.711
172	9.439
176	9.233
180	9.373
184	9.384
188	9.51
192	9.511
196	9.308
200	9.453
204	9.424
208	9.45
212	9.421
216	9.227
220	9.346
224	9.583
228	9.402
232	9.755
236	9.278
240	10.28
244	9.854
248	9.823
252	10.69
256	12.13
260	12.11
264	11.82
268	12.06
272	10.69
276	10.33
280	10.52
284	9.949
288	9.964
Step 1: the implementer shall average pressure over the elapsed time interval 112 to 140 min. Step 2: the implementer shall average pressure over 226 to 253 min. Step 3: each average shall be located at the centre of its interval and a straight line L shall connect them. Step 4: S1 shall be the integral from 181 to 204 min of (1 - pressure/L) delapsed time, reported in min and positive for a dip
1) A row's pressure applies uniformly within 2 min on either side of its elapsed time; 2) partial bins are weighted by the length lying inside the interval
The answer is 0.4 min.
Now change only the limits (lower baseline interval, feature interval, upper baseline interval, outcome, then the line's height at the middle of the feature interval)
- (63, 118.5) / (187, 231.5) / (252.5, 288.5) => 4.3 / 10.4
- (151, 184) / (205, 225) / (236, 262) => 1.5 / 10.2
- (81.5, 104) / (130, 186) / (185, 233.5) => 0.1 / 9.37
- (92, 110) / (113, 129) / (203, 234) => 0.1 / 9.34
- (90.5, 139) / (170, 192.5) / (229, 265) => 1.2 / 9.92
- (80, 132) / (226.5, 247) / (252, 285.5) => 2.0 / 10.8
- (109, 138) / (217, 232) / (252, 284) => 1.6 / 10.6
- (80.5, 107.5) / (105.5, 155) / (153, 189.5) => 0.9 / 9.36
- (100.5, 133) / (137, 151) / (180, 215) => 0.2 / 9.29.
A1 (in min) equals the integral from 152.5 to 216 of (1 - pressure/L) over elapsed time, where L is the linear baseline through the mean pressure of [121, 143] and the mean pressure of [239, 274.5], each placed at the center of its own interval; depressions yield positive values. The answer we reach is 3.55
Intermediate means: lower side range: 9.26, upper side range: 11.1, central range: 9.45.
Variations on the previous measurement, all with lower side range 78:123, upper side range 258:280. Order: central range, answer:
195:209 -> 1.4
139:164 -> 1.3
